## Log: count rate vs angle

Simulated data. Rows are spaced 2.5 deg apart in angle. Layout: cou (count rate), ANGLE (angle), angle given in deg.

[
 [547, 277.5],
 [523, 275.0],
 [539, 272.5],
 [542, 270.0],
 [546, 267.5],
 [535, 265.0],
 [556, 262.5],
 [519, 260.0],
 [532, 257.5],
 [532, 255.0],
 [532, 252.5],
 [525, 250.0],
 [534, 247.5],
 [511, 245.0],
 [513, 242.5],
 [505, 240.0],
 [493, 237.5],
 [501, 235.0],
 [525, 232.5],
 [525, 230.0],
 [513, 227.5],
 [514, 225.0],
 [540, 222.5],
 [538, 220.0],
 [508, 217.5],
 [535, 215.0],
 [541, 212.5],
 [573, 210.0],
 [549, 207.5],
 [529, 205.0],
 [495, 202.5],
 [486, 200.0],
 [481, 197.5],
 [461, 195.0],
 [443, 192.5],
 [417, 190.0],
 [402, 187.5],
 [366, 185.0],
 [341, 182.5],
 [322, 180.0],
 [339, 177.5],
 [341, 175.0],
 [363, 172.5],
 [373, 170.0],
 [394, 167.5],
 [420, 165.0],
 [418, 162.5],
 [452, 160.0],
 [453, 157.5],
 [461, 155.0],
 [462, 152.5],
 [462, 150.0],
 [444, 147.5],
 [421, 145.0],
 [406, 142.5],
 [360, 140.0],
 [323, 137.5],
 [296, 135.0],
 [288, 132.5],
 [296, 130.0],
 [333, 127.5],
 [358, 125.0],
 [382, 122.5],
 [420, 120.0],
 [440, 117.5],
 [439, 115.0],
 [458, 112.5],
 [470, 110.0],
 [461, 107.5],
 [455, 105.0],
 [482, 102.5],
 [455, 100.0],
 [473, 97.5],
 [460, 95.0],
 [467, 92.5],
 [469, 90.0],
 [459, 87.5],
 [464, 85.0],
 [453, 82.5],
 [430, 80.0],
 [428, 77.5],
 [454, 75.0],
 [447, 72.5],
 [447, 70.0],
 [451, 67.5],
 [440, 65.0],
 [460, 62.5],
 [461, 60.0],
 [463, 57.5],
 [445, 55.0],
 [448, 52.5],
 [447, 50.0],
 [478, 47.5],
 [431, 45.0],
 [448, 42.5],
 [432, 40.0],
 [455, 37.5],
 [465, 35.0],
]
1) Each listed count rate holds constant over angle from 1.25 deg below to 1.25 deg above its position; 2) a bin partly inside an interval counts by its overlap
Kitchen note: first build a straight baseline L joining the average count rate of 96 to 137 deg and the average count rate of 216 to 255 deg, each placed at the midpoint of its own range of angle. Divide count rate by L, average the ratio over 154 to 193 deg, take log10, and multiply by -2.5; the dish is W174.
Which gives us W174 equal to 0.17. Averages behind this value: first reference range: 405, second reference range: 519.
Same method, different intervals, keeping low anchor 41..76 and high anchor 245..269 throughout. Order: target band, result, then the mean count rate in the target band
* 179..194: 0.30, 384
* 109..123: 0.09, 437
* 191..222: 0.00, 512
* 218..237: 0.00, 521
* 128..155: 0.27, 379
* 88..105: 0.00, 466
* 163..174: 0.27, 389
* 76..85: 0.05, 441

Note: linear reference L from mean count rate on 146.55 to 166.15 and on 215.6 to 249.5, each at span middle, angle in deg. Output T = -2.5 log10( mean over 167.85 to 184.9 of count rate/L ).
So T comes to 0.31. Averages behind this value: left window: 447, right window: 517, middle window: 350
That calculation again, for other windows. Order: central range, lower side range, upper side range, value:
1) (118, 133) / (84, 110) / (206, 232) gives 0.33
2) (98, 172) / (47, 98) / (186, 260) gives 0.16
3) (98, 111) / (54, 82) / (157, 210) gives -0.06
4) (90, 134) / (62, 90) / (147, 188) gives 0.03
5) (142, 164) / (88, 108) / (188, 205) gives 0.05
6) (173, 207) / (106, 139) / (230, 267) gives 0.10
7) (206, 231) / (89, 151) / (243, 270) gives -0.07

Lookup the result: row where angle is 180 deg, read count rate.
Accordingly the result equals 322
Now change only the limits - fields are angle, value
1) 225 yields 514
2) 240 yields 505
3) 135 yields 296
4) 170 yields 373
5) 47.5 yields 478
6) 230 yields 525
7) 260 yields 519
